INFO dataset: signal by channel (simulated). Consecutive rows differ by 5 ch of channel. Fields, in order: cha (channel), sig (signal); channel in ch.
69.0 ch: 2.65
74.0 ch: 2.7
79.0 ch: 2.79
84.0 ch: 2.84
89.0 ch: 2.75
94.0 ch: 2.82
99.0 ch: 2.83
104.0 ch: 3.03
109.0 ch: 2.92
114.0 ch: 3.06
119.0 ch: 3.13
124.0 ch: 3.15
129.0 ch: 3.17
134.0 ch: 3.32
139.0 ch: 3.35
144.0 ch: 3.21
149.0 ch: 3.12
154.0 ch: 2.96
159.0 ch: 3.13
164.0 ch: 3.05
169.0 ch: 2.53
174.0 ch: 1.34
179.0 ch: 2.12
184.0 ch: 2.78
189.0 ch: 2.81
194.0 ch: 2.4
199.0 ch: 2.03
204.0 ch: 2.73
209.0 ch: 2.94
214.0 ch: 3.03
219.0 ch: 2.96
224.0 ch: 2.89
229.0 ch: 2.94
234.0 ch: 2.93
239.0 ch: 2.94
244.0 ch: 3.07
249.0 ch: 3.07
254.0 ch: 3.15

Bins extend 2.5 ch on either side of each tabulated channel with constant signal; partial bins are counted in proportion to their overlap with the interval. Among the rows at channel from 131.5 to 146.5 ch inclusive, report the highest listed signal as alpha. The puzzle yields 3.35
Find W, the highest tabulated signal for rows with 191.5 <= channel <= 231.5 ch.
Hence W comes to 3.03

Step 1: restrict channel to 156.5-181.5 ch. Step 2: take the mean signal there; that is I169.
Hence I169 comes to 2.43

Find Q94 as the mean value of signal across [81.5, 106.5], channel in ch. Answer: 2.85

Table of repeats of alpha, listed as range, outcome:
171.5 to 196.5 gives 2.81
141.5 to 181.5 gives 3.21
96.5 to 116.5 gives 3.06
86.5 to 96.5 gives 2.82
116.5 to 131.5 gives 3.17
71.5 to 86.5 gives 2.84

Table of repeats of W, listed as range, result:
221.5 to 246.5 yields 3.07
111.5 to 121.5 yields 3.13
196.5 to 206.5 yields 2.73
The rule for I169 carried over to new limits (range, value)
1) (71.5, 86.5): 2.78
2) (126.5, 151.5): 3.23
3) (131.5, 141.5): 3.33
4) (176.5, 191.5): 2.57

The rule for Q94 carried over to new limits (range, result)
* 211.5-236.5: 2.95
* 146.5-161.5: 3.07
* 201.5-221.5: 2.92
